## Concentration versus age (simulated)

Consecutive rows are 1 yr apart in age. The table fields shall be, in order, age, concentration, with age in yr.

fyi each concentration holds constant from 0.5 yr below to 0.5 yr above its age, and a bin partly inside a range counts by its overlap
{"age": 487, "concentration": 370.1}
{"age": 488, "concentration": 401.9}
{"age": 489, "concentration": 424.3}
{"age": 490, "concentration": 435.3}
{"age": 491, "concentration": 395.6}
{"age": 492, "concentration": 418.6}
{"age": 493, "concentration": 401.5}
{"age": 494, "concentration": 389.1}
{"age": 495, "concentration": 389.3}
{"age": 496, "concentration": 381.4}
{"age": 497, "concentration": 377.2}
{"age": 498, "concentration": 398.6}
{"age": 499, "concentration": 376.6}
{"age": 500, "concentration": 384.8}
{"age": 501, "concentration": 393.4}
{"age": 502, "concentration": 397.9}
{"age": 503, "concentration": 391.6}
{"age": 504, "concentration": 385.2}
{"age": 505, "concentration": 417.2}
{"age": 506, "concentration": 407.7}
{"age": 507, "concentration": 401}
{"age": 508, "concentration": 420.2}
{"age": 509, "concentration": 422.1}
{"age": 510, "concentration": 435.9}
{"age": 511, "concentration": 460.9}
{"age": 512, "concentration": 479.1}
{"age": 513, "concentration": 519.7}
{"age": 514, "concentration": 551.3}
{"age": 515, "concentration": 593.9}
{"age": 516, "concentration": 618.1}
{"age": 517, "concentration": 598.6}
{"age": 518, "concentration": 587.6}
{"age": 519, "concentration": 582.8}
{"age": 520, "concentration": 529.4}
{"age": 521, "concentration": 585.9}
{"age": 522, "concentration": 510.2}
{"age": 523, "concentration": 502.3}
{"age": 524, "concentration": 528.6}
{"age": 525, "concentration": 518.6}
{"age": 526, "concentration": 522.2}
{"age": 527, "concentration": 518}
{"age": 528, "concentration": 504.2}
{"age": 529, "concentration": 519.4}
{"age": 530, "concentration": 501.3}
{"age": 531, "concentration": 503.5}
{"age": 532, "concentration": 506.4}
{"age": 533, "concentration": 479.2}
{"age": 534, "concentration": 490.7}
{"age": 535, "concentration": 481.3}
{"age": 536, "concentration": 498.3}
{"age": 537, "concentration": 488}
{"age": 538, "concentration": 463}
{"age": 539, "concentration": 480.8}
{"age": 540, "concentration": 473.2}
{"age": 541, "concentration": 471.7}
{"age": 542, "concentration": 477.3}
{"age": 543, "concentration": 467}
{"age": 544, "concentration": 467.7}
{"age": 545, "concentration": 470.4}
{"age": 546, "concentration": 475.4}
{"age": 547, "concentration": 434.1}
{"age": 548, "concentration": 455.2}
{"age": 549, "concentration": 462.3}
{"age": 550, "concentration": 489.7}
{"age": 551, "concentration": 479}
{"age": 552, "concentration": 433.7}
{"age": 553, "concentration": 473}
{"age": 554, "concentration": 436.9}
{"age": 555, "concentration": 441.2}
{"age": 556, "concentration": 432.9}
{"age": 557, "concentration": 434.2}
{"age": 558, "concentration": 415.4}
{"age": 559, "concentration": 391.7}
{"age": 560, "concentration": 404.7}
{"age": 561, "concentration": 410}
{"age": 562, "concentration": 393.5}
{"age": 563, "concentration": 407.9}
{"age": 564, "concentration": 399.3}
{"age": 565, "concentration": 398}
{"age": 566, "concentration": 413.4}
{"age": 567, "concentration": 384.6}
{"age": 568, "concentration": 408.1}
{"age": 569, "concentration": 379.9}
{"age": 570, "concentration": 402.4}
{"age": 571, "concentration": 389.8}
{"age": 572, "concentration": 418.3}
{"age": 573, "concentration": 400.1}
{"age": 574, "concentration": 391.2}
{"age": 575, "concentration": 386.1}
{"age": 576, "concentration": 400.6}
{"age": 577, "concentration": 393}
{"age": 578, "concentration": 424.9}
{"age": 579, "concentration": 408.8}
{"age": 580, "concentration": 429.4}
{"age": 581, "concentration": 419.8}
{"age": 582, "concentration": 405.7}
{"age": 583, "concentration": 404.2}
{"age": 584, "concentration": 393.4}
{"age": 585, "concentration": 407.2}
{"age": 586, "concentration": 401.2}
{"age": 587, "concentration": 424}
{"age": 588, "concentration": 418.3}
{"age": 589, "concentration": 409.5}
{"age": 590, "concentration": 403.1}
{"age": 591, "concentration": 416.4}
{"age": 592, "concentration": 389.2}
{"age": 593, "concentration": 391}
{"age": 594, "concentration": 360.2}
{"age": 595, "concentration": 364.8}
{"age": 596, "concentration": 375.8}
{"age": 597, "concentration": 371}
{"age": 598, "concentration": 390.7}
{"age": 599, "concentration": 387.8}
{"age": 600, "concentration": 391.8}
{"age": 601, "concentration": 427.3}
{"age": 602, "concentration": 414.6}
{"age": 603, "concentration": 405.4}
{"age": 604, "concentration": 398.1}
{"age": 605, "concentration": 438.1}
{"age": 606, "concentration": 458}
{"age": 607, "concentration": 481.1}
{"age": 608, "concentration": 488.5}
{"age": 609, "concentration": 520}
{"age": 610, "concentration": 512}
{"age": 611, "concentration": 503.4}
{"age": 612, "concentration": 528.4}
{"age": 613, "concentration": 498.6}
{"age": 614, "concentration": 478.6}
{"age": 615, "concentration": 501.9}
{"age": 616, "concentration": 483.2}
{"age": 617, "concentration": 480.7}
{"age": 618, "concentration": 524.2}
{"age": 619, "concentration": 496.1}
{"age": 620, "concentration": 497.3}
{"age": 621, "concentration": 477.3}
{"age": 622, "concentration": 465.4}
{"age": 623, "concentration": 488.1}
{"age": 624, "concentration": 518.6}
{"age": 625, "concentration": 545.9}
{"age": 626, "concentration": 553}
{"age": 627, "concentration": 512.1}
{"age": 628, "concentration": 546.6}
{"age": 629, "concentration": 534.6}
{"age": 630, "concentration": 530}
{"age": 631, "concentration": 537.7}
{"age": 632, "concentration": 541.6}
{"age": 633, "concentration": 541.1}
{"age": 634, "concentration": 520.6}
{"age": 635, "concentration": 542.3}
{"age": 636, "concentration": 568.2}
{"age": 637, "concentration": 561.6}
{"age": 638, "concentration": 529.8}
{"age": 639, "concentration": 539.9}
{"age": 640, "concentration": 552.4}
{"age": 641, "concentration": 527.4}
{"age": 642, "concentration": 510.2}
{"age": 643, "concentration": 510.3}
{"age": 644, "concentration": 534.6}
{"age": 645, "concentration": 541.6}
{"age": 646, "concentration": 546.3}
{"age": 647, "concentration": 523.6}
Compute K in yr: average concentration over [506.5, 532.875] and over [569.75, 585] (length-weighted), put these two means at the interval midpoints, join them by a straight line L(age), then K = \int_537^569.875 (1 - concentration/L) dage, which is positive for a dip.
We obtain 0.9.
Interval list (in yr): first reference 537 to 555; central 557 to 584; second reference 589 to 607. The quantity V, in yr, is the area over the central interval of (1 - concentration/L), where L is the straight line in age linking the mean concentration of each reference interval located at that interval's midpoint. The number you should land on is 2.0 yr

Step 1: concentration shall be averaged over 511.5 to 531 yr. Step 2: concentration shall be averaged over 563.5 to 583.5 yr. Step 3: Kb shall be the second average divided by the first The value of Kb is 0.7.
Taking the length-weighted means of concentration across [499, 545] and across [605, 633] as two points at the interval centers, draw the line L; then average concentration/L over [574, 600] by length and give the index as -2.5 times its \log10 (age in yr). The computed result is 0.25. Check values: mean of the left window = 486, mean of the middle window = 399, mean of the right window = 507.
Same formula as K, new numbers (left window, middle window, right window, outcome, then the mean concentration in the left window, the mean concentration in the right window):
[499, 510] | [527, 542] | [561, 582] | -3.3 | 402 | 403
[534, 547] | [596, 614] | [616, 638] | 2.2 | 475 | 522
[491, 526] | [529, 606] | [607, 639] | 9.8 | 463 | 517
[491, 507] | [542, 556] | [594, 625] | -1.2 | 394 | 459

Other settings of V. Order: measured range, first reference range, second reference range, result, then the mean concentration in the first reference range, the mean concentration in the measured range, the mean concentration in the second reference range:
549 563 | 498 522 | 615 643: 1.69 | 475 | 434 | 523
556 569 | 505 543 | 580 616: 1.65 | 502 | 405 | 429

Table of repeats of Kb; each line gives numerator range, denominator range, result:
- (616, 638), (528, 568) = 1.15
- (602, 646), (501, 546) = 1.04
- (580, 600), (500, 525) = 0.82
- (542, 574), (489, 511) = 1.06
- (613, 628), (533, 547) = 1.06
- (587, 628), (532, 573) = 1.03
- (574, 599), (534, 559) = 0.86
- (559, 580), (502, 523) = 0.81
